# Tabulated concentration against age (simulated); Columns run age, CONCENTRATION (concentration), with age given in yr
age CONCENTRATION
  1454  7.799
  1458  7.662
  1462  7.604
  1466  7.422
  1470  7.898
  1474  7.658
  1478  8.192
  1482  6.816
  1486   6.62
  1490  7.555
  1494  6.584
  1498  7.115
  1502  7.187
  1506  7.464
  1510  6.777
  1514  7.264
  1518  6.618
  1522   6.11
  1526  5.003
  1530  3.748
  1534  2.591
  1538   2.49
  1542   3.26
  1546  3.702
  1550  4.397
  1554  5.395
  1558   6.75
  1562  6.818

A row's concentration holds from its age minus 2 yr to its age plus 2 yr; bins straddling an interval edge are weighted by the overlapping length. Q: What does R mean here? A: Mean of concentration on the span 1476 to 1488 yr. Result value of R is 7.21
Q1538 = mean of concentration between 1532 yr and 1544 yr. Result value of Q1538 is 2.78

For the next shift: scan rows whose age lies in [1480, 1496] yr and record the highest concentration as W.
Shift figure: 7.555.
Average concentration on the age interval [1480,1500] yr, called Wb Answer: 6.94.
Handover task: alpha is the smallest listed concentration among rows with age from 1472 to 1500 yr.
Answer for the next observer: 6.584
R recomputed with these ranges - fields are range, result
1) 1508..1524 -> 6.69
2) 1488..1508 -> 7.18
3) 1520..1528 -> 5.56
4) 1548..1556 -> 4.9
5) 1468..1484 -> 7.64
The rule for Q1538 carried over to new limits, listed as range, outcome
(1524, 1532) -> 4.38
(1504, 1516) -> 7.17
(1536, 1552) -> 3.46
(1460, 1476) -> 7.65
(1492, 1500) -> 6.85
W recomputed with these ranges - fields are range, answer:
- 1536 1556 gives 5.395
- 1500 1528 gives 7.464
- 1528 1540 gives 3.748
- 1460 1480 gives 8.192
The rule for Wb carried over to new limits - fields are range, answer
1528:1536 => 3.17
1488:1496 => 7.07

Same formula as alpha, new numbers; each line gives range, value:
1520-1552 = 2.49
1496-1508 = 7.115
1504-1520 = 6.618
